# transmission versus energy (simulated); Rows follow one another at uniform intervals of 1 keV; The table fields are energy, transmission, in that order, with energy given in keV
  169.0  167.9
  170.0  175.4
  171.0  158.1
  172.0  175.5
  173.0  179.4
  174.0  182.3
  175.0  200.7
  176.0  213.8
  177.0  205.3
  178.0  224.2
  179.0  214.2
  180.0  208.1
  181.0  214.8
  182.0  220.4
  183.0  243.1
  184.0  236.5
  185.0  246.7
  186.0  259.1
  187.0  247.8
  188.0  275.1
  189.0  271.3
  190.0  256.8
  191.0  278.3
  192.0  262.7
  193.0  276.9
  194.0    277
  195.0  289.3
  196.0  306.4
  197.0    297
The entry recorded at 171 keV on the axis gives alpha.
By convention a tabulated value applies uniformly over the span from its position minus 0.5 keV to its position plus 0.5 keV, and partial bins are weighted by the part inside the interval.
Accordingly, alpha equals 158.1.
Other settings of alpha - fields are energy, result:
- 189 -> 271.3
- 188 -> 275.1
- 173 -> 179.4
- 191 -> 278.3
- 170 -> 175.4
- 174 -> 182.3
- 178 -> 224.2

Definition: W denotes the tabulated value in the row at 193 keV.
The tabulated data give 276.9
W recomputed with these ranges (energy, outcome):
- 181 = 214.8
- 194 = 277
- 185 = 246.7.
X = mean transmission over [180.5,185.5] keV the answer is 232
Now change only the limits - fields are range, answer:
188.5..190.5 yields 264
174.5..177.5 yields 207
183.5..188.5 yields 253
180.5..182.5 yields 218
